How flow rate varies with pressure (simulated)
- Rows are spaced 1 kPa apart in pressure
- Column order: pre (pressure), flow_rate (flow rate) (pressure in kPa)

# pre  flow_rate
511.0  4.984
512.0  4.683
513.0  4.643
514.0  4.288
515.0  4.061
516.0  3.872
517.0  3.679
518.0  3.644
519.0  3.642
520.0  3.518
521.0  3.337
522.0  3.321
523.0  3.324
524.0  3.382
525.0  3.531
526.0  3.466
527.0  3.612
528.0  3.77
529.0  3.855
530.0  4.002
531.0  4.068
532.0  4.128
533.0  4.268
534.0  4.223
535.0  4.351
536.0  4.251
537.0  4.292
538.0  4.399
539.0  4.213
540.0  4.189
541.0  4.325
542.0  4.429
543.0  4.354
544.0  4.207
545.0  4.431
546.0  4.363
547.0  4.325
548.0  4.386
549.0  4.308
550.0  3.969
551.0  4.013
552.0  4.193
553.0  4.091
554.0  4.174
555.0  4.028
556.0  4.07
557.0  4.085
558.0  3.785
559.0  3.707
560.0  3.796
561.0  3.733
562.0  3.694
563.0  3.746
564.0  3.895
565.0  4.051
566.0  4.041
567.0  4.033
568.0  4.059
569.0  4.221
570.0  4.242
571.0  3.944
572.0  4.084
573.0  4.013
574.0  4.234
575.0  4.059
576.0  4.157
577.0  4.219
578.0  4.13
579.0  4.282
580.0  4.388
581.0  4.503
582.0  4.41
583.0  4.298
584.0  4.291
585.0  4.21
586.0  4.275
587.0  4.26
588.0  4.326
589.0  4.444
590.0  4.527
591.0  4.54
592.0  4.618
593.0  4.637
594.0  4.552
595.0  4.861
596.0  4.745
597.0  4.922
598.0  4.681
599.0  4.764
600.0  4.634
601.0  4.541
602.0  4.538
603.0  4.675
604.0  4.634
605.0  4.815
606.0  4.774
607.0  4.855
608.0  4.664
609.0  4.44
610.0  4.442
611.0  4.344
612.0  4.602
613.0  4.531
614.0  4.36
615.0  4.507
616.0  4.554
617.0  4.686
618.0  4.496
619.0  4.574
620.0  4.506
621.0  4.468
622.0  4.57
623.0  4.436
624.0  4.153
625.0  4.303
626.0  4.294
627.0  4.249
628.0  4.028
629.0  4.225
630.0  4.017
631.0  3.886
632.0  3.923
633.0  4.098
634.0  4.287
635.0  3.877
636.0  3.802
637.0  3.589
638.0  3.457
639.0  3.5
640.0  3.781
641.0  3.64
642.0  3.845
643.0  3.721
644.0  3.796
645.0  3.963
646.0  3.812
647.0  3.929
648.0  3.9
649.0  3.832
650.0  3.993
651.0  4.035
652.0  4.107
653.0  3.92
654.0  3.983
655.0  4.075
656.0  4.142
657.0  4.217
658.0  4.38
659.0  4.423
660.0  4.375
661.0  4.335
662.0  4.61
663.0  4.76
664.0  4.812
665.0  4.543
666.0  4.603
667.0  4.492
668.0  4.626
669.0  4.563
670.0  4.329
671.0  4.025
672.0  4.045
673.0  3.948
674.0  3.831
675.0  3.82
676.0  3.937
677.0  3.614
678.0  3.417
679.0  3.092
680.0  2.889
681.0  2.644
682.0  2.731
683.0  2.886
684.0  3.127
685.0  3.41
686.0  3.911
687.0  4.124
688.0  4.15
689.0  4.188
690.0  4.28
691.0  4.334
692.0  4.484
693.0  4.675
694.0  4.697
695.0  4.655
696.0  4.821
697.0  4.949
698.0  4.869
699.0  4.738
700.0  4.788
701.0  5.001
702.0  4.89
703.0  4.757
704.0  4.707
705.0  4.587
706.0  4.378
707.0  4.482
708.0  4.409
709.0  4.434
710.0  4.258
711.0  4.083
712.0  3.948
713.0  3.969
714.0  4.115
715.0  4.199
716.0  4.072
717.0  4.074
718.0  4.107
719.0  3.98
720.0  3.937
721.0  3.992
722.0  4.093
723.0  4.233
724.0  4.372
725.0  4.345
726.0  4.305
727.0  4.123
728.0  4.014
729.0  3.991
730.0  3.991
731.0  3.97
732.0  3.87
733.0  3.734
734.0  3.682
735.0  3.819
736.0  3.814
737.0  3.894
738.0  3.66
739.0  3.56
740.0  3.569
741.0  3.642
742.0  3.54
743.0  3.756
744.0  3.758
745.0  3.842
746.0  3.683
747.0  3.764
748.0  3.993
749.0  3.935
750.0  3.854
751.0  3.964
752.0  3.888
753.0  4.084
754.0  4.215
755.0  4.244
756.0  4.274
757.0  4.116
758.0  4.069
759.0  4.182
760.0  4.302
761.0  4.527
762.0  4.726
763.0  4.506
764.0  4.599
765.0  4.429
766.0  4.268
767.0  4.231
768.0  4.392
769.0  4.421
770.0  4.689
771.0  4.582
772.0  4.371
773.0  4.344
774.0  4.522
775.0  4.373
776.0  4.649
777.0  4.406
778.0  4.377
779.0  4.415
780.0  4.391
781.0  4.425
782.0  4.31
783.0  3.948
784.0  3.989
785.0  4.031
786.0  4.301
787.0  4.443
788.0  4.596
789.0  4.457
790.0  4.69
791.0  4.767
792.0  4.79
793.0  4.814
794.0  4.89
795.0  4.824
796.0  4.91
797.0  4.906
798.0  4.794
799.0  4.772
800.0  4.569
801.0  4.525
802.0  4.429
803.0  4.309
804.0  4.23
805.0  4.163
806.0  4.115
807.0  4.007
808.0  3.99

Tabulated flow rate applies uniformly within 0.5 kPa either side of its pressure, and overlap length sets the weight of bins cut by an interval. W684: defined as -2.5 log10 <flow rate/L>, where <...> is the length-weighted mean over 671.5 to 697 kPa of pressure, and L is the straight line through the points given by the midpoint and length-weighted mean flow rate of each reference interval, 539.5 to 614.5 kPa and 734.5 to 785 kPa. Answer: 0.097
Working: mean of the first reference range 4.31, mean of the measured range 3.85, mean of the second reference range 4.15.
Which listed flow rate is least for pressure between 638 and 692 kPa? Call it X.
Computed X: 2.644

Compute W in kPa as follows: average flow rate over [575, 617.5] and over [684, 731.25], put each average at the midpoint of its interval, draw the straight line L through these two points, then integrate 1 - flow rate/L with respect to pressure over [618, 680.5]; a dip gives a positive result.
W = 4.8 kPa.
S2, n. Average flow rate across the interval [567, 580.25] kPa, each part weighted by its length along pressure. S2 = 4.15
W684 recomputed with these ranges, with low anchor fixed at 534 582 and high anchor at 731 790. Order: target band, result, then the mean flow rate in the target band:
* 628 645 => 0.08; 3.85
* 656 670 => -0.09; 4.5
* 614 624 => -0.09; 4.51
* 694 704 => -0.16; 4.82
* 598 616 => -0.11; 4.6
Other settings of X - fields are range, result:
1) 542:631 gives 3.694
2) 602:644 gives 3.457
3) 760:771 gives 4.231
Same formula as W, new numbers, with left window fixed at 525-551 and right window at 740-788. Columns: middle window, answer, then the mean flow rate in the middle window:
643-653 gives 0.6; 3.92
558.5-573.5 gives 0.8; 3.95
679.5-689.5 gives 1.9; 3.41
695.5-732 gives -1.2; 4.33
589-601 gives -1.4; 4.66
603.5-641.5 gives -0.9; 4.27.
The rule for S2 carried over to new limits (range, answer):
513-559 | 4.01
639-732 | 4.13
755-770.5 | 4.38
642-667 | 4.18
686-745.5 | 4.2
